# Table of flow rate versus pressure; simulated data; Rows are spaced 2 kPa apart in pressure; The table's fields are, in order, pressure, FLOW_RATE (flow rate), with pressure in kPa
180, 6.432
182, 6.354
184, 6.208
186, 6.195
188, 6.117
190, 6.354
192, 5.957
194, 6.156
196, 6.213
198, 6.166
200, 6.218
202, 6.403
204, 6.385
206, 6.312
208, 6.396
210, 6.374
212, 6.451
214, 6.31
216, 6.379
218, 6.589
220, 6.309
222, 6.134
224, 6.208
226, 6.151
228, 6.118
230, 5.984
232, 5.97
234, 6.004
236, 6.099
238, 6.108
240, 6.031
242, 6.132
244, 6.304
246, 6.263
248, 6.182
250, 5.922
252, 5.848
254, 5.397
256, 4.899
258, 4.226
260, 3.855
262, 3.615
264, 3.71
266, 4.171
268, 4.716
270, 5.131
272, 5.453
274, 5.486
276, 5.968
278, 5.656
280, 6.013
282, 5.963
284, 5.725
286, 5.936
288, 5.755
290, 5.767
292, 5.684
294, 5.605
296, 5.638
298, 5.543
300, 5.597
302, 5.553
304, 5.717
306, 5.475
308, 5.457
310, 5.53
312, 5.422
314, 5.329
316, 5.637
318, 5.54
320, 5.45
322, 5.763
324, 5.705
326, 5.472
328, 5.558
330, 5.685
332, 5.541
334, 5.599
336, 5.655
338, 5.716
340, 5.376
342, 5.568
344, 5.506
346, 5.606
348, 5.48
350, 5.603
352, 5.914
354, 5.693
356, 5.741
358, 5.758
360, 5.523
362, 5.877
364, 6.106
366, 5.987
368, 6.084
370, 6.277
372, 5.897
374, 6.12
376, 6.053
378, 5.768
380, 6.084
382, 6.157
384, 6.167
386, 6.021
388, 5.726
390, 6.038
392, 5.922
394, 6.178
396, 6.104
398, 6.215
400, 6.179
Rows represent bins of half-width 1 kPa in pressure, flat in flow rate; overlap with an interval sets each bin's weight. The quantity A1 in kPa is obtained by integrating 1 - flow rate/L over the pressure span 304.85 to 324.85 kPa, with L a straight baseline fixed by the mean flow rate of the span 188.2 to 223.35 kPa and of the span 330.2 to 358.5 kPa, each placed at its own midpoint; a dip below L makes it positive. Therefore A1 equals 0.8 kPa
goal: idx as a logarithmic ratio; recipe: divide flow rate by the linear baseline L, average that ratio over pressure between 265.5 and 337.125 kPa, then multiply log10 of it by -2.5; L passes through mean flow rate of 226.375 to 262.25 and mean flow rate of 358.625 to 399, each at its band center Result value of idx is 0.05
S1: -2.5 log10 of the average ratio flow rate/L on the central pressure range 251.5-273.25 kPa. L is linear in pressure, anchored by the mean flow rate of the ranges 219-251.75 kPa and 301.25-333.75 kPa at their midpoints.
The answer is 0.27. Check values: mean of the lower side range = 6.11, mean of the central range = 4.62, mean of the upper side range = 5.55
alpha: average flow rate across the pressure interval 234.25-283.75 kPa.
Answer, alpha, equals 5.4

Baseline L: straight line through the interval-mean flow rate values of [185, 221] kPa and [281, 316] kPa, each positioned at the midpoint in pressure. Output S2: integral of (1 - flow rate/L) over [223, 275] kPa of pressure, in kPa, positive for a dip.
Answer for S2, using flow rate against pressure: 4.5 kPa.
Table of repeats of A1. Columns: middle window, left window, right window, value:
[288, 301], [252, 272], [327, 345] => -1.7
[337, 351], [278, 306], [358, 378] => 0.8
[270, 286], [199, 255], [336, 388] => 0.9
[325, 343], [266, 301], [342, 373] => 0.5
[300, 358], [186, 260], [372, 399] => 4.4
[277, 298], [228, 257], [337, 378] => 0.4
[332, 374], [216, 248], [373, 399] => 2.2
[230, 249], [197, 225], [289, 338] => 0.0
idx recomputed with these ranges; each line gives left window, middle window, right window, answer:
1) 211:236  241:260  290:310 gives 0.08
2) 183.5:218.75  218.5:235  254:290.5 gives -0.05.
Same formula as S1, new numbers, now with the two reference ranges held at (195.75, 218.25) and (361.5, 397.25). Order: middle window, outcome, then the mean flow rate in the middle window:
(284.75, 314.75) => 0.106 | 5.6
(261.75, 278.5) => 0.258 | 4.91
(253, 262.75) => 0.377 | 4.42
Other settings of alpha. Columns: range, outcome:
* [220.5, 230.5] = 6.14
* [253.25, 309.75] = 5.28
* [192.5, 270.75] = 5.79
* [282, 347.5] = 5.6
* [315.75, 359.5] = 5.62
